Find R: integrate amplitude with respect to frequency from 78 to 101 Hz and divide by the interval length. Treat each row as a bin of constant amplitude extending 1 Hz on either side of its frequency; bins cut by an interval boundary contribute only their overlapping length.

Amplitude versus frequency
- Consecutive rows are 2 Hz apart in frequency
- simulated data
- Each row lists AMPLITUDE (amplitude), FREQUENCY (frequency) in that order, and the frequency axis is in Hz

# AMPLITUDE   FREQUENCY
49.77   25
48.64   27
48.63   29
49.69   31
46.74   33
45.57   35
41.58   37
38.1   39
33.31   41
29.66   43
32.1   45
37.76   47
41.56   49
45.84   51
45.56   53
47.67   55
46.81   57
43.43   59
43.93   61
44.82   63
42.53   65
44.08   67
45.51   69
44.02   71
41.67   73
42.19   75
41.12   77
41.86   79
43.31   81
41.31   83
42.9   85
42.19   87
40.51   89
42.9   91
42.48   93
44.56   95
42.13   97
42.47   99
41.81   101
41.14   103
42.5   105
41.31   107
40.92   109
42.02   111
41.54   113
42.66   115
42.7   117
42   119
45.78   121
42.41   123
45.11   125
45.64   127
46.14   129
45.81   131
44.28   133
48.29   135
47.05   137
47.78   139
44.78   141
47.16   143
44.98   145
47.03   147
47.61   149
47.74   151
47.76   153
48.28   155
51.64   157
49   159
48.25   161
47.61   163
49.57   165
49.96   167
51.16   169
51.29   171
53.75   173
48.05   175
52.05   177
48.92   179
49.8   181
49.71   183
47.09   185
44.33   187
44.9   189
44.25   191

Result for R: 42.4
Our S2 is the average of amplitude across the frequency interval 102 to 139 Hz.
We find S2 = 43.8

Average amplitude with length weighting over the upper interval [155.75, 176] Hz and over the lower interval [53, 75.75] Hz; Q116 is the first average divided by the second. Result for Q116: 1.13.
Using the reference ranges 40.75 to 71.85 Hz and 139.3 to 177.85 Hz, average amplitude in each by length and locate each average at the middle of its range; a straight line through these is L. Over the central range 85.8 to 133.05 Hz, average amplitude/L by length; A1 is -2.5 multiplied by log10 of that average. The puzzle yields 0.06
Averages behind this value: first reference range 42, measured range 42.9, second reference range 48.8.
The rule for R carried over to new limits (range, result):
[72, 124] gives 42.2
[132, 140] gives 46.8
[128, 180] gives 48.3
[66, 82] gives 43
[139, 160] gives 47.6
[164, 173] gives 50.9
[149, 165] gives 48.6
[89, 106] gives 42.4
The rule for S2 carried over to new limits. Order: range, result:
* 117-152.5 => 45.8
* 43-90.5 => 42.5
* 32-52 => 39.2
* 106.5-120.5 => 42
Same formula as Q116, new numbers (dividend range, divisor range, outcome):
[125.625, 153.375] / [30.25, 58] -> 1.12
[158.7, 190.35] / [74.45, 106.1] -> 1.16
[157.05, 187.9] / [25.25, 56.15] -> 1.17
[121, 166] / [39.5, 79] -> 1.13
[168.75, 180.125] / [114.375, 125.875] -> 1.17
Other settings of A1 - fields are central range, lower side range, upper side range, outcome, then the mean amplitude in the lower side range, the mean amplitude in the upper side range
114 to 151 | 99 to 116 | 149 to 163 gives 0.00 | 41.8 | 48.6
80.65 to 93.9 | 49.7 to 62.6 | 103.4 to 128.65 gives 0.05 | 45.4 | 42.9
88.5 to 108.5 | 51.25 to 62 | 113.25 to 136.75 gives 0.07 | 45.5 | 44.6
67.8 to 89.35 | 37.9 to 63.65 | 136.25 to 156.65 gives 0.00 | 40.8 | 47.2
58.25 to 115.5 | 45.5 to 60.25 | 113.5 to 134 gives 0.03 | 43.7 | 44.2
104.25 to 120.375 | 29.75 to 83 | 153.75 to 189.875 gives 0.09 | 42.3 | 49.2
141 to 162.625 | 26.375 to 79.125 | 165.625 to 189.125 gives 0.01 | 42.7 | 49.4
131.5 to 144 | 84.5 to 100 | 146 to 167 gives 0.01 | 42.5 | 48.5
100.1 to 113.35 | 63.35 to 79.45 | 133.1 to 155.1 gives 0.08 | 43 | 47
